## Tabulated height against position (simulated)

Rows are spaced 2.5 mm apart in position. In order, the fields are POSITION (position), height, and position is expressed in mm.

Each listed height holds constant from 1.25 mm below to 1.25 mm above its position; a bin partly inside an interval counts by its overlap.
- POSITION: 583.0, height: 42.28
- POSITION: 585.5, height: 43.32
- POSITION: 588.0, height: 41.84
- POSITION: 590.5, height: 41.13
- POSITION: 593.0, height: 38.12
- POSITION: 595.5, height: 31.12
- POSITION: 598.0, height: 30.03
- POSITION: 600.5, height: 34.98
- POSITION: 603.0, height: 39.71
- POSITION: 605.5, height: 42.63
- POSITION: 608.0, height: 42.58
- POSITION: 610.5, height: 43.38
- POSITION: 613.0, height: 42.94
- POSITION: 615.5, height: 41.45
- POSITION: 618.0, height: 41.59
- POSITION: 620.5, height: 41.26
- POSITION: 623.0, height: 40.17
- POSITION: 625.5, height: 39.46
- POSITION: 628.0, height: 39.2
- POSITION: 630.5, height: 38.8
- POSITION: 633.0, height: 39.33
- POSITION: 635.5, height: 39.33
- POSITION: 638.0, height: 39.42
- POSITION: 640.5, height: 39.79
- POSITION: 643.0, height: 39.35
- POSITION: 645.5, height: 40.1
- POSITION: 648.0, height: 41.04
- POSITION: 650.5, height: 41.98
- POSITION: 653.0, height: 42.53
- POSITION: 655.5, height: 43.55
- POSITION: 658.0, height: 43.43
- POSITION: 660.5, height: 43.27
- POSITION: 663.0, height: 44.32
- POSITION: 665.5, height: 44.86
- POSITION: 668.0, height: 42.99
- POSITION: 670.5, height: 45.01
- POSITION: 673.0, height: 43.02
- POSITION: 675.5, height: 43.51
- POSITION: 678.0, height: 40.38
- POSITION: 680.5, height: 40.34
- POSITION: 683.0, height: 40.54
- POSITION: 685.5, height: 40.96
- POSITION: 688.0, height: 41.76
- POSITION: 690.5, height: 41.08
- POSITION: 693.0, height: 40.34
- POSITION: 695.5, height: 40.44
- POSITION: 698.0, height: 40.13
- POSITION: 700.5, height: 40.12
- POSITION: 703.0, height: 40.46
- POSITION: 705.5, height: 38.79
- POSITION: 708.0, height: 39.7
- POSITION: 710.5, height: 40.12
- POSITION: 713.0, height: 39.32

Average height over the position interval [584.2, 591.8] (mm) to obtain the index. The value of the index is 42.1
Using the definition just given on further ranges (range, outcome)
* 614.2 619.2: 41.5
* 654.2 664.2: 43.6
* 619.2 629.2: 40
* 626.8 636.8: 39.2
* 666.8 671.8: 44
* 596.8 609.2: 38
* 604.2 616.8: 42.6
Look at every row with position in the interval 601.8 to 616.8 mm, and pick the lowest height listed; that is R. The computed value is 39.71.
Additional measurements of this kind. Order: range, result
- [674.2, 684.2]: 40.34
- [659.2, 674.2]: 42.99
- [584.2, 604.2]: 30.03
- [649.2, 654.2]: 41.98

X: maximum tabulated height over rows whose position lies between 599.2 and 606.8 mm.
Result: 42.63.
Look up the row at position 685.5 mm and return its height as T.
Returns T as 40.96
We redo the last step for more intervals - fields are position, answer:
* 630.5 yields 38.8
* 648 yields 41.04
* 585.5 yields 43.32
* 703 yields 40.46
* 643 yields 39.35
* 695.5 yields 40.44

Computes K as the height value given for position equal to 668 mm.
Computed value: 42.99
